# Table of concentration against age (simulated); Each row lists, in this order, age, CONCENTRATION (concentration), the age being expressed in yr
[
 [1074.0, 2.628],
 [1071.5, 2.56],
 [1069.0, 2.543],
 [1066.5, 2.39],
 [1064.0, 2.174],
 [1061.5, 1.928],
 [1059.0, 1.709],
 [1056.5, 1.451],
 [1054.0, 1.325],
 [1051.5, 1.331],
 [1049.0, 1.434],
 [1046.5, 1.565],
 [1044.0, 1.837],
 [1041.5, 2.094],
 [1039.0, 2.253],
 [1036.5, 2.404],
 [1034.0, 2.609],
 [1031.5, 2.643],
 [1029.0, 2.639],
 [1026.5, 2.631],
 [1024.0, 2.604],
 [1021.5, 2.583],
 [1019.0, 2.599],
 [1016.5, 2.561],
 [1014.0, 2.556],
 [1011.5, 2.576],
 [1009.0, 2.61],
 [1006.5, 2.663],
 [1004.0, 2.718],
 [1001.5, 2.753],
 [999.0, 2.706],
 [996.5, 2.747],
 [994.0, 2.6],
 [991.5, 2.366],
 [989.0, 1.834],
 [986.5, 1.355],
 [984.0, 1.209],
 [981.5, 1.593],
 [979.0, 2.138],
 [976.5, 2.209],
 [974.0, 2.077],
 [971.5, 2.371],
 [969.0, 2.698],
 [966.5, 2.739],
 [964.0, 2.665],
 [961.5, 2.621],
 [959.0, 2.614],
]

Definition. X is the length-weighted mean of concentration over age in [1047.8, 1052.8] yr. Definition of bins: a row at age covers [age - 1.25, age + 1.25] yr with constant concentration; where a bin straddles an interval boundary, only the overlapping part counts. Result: 1.38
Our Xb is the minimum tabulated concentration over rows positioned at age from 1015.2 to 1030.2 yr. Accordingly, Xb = 2.561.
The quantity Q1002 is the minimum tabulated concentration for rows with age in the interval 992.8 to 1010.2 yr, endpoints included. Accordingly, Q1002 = 2.6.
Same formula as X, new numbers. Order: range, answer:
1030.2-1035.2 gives 2.63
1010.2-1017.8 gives 2.56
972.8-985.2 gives 1.85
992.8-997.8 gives 2.67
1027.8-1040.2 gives 2.51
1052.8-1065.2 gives 1.72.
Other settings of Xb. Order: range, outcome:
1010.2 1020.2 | 2.556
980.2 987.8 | 1.209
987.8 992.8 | 1.834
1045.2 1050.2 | 1.434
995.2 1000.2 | 2.706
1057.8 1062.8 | 1.709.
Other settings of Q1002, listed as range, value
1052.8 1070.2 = 1.325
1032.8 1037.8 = 2.404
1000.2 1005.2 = 2.718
